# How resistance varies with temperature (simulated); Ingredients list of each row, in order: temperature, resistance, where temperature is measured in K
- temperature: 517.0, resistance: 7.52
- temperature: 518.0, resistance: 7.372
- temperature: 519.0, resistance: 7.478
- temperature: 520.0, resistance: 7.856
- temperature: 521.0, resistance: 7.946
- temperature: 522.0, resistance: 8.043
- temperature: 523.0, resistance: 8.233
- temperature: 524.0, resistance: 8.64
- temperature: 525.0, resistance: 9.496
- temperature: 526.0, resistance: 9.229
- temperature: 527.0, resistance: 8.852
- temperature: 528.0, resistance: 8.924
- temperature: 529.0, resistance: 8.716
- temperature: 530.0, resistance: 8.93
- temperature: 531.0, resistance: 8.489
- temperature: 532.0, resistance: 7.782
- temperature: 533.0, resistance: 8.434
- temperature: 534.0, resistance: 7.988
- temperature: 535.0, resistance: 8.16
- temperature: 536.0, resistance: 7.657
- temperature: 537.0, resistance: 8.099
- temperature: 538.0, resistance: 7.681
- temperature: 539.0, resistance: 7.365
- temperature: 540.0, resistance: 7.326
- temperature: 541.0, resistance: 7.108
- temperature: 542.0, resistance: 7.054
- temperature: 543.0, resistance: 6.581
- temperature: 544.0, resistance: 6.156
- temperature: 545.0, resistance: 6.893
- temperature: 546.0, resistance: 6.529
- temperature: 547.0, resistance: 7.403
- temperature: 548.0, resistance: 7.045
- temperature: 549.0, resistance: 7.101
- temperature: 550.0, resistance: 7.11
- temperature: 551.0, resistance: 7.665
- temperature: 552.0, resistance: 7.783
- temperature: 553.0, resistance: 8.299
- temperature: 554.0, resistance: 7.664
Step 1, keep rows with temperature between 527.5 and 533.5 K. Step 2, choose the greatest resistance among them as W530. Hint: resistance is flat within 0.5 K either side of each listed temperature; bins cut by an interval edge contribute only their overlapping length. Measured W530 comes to 8.93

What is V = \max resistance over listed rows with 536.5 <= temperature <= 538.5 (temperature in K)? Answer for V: 8.099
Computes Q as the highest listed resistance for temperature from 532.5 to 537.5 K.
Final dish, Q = 8.434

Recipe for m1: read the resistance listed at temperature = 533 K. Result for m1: 8.434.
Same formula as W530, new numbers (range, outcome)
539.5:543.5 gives 7.326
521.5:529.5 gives 9.496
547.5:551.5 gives 7.665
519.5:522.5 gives 8.043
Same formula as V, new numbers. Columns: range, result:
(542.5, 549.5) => 7.403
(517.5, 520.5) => 7.856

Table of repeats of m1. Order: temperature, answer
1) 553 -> 8.299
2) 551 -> 7.665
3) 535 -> 8.16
